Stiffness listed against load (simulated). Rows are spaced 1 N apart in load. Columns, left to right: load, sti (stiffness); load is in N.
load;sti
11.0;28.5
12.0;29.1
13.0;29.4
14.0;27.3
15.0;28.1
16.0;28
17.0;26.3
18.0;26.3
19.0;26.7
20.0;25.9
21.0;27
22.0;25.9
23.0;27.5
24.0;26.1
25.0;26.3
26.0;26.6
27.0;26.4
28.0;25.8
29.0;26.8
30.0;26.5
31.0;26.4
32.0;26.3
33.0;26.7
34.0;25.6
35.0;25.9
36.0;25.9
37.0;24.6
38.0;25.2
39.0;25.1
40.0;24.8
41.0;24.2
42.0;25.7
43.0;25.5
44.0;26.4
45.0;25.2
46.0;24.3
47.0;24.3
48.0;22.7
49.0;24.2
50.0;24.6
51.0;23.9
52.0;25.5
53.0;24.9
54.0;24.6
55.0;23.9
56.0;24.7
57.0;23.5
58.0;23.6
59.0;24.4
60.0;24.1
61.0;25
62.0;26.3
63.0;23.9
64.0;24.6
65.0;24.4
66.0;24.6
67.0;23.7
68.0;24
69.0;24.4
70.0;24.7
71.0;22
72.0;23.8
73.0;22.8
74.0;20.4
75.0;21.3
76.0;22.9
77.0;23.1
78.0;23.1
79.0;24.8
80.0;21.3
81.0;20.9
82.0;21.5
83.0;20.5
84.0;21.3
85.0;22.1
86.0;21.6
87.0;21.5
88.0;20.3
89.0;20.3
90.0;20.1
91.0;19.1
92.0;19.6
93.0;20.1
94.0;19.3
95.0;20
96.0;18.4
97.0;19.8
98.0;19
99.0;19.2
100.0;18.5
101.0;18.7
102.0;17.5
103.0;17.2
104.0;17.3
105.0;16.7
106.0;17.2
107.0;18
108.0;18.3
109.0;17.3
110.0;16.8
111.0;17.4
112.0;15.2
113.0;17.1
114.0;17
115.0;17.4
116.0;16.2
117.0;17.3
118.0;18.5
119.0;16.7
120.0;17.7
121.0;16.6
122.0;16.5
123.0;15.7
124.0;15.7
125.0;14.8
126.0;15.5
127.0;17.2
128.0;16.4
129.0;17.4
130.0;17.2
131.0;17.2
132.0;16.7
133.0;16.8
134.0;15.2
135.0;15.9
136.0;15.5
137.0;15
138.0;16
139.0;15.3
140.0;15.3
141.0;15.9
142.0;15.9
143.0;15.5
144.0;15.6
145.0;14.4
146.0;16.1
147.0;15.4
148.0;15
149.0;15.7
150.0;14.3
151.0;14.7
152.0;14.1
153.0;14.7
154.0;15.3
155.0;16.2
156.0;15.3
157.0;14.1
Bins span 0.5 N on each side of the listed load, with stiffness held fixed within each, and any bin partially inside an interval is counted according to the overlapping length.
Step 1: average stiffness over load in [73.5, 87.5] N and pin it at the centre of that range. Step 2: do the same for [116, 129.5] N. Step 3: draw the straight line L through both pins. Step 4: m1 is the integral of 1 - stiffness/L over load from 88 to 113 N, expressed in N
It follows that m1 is 1.30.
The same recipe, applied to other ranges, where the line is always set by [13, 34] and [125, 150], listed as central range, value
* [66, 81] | -0.72 N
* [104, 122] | 1.04 N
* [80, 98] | 0.10 N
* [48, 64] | -0.56 N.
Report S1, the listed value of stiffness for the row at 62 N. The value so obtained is 26.3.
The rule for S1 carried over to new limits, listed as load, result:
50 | 24.6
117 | 17.3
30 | 26.5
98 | 19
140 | 15.3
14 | 27.3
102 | 17.5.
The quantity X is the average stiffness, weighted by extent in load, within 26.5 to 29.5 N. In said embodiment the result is 26.3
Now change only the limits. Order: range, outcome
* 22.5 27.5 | 26.6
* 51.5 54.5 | 25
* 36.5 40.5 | 24.9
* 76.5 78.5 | 23.1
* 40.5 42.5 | 24.9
